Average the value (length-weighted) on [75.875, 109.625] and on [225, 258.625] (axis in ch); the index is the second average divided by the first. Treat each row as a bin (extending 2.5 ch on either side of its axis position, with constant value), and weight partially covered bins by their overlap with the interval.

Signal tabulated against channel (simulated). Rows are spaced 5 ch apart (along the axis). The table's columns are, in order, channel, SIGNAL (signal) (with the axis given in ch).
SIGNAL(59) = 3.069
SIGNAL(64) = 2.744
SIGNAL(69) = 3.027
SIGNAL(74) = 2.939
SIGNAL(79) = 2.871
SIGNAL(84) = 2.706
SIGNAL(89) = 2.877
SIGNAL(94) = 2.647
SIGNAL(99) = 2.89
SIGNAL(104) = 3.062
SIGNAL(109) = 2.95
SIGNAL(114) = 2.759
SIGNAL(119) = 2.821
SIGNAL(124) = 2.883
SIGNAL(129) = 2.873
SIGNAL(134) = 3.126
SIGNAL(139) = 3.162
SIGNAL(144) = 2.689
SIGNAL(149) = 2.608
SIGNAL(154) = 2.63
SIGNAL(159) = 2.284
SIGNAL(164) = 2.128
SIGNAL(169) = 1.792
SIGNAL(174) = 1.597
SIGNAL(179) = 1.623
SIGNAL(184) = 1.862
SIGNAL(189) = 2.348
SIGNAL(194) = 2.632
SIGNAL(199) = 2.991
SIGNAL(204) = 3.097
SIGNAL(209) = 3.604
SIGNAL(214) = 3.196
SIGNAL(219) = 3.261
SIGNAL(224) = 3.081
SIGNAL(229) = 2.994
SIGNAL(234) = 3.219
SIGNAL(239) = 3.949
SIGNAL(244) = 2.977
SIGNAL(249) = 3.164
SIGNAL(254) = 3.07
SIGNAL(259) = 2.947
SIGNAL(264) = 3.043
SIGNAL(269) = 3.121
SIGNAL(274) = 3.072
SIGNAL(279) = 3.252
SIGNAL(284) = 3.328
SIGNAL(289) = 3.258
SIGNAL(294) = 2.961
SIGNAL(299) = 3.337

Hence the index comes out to 1.12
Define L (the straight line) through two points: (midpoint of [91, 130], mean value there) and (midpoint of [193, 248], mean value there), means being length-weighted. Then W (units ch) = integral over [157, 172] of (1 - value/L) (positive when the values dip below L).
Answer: 4.9 ch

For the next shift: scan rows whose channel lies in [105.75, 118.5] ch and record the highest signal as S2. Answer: 2.95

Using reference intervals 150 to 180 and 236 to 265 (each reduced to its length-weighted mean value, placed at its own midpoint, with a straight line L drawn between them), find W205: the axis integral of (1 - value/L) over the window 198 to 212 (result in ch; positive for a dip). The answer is -3.57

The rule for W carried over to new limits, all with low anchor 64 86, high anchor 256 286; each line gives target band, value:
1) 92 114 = 0.24 ch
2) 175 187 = 5.02 ch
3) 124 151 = 0.52 ch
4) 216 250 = -1.80 ch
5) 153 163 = 2.00 ch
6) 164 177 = 5.29 ch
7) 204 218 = -1.31 ch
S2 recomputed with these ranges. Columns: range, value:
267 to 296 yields 3.328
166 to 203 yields 2.991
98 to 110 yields 3.062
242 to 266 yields 3.164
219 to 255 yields 3.949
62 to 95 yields 3.027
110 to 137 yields 3.126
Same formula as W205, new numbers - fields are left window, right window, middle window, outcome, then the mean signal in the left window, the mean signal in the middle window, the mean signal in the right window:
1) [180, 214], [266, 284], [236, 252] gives -1.9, 2.74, 3.35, 3.17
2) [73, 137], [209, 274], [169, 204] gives 9.7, 2.88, 2.21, 3.18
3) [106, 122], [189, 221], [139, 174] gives 7.0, 2.85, 2.36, 3.07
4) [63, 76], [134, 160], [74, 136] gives -0.8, 2.92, 2.87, 2.74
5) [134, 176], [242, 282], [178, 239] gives -3.0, 2.42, 2.9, 3.09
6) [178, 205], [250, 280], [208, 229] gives -4.4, 2.43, 3.23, 3.08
